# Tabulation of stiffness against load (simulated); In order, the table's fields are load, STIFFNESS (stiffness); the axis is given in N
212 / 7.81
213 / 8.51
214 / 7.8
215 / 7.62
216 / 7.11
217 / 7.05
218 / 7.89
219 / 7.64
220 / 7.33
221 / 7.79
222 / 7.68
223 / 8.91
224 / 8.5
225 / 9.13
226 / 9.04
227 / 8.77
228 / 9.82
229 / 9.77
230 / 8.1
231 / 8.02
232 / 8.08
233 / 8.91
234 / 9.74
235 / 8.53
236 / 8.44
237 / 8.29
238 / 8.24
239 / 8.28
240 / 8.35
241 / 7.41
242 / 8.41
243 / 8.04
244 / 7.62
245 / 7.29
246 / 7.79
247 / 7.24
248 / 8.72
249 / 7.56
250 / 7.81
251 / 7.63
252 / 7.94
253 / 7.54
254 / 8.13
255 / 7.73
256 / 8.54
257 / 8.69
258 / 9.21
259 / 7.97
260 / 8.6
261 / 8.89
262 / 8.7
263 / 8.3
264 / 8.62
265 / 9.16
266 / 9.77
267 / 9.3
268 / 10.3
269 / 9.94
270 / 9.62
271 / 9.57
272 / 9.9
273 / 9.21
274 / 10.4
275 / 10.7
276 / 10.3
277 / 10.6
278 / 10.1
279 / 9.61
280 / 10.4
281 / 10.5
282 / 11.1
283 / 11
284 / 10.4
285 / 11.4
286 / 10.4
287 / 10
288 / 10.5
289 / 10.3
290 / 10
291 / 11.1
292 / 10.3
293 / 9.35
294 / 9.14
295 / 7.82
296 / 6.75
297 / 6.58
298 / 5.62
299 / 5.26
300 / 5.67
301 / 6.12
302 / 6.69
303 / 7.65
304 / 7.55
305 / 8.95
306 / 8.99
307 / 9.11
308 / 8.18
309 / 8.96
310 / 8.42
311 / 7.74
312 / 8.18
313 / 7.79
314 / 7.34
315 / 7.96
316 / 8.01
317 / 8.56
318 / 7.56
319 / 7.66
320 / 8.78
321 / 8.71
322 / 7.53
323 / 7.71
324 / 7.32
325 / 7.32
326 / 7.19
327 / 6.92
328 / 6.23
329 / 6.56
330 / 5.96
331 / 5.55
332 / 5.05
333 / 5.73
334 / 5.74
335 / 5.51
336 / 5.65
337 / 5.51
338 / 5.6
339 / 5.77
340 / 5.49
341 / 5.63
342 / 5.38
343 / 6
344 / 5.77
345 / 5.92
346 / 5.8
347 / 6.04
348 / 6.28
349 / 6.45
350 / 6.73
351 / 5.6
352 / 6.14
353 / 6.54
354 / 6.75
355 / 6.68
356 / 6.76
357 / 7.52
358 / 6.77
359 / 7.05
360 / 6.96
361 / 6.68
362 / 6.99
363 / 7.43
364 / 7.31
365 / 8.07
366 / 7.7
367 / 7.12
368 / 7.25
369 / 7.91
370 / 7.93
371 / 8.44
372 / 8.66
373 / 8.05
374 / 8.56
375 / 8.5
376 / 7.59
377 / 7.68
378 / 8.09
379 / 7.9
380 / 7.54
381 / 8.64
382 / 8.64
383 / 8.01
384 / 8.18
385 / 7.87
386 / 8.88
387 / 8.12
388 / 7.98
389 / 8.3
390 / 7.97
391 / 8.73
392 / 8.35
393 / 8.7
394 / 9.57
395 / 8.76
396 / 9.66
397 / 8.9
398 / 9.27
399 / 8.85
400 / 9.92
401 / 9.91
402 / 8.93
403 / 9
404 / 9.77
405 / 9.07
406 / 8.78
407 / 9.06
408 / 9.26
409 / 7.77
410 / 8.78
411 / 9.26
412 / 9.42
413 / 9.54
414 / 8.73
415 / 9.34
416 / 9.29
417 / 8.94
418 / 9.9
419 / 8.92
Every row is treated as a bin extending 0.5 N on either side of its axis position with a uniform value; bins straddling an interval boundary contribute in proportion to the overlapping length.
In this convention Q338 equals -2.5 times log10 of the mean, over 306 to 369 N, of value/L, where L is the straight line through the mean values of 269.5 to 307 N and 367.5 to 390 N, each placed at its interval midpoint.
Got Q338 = 0.239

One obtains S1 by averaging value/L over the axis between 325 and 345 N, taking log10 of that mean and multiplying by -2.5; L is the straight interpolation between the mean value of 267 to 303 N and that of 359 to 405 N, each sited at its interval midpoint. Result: 0.43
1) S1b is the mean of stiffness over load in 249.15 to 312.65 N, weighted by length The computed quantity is 8.92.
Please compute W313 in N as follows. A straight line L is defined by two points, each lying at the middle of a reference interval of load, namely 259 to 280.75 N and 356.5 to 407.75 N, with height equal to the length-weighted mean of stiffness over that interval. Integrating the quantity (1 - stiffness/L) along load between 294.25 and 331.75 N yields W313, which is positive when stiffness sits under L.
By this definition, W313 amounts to 6.8 N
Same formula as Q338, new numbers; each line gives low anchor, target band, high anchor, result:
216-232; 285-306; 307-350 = -0.15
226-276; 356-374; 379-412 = 0.16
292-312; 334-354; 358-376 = 0.28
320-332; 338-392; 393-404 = 0.14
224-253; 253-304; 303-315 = -0.10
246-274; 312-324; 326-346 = -0.22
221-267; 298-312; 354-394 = 0.08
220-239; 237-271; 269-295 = 0.11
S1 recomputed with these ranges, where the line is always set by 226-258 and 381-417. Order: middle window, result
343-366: 0.291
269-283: -0.209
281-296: -0.194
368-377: 0.083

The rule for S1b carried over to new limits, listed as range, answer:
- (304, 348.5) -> 6.96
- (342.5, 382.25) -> 7.2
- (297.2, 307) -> 7.04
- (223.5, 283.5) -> 8.9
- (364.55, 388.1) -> 8.06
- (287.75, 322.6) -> 8.12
